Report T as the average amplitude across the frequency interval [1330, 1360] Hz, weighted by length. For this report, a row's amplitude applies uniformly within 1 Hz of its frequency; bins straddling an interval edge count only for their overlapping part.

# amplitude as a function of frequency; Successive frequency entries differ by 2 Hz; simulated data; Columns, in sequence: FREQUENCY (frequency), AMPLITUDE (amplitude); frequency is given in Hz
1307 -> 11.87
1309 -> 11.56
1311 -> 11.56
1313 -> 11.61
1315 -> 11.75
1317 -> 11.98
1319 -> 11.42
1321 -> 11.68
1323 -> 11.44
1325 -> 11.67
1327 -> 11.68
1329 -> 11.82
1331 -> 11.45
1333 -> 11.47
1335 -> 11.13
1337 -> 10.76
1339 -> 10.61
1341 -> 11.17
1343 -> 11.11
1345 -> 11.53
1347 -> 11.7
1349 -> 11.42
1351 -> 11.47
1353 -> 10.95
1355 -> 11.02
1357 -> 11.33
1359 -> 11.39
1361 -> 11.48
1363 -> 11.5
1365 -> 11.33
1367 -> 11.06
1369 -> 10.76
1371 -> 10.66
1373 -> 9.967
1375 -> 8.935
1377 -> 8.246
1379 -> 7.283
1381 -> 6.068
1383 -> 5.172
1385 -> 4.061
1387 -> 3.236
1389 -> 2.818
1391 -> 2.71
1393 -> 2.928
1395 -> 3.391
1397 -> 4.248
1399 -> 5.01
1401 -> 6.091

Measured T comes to 11.2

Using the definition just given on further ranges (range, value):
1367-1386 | 8.07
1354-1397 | 7.79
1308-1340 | 11.5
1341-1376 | 11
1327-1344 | 11.2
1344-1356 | 11.3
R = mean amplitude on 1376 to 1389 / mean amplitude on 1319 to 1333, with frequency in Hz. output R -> 0.47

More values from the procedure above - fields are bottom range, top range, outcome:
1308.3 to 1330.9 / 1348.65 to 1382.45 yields 0.88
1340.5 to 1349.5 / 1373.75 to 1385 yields 0.61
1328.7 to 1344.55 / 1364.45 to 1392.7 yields 0.64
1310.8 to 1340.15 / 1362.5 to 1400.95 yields 0.59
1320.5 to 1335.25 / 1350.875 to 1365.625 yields 0.98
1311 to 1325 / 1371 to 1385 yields 0.65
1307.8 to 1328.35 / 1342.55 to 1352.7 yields 0.98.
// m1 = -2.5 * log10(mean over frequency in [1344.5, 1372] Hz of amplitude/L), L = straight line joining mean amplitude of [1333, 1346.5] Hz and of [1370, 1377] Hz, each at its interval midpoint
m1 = -0.10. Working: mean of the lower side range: 11.1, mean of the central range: 11.3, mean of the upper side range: 9.62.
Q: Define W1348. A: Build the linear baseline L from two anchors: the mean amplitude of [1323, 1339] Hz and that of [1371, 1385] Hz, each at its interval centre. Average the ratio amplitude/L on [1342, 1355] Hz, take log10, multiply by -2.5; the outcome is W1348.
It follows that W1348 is -0.14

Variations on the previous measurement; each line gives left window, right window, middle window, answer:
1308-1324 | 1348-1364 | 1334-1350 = 0.024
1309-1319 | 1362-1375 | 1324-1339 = 0.000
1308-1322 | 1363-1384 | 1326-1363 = -0.099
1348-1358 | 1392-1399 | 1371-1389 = 0.011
